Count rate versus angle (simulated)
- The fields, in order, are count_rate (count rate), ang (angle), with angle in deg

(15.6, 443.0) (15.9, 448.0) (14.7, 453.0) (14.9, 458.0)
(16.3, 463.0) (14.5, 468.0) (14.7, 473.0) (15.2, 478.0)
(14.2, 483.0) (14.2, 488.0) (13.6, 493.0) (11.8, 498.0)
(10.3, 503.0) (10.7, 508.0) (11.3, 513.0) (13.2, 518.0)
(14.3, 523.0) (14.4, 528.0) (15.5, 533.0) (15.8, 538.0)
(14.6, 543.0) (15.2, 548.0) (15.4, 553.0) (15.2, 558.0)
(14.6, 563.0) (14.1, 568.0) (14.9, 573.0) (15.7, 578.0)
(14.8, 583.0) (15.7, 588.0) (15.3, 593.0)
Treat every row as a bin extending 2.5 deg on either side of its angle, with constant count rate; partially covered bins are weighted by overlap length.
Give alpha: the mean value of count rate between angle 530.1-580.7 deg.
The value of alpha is 15.1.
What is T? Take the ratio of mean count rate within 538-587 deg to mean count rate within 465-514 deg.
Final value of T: 1.14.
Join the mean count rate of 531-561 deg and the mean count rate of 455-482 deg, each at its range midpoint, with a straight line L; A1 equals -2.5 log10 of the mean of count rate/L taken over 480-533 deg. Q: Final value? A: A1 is 0.17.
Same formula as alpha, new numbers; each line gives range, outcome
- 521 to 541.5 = 15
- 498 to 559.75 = 13.7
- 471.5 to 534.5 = 13.3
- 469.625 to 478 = 14.8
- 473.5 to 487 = 14.6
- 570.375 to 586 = 15.1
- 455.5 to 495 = 14.7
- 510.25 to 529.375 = 13.2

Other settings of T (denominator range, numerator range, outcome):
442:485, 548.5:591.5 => 1.00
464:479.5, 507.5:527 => 0.85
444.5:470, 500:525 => 0.78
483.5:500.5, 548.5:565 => 1.13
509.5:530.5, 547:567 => 1.14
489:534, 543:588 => 1.18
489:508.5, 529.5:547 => 1.28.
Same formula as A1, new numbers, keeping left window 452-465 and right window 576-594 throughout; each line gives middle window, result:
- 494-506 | 0.33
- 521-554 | 0.02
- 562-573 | 0.07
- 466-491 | 0.06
